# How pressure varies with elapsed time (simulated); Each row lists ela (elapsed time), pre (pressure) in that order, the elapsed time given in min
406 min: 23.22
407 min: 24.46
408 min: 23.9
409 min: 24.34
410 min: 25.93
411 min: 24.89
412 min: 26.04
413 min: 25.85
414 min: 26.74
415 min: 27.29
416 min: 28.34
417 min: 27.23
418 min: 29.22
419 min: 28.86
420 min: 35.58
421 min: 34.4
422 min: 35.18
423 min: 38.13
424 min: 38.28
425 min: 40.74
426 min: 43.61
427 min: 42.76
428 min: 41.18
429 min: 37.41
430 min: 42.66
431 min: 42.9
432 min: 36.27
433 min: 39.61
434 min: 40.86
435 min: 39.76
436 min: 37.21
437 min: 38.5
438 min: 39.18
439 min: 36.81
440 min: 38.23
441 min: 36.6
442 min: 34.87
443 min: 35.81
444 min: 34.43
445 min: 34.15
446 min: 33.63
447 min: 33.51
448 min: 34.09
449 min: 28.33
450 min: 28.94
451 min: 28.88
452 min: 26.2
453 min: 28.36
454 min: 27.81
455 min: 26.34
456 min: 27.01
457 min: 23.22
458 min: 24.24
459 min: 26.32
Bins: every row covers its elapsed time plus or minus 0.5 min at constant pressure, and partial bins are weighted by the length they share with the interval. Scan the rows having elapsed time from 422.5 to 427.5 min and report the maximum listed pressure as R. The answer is 43.61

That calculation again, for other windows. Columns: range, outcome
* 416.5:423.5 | 38.13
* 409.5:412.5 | 26.04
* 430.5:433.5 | 42.9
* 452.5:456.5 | 28.36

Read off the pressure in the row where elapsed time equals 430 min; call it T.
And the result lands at 42.66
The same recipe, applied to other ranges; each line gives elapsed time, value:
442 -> 34.87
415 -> 27.29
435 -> 39.76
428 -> 41.18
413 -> 25.85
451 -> 28.88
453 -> 28.36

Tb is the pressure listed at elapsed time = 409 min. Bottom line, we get 24.34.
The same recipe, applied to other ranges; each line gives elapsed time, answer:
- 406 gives 23.22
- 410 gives 25.93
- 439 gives 36.81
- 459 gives 26.32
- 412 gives 26.04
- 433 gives 39.61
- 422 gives 35.18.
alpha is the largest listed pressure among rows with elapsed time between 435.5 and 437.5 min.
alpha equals 38.5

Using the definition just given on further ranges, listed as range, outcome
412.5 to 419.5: 29.22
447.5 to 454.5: 34.09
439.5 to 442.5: 38.23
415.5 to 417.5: 28.34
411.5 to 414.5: 26.74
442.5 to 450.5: 35.81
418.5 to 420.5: 35.58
